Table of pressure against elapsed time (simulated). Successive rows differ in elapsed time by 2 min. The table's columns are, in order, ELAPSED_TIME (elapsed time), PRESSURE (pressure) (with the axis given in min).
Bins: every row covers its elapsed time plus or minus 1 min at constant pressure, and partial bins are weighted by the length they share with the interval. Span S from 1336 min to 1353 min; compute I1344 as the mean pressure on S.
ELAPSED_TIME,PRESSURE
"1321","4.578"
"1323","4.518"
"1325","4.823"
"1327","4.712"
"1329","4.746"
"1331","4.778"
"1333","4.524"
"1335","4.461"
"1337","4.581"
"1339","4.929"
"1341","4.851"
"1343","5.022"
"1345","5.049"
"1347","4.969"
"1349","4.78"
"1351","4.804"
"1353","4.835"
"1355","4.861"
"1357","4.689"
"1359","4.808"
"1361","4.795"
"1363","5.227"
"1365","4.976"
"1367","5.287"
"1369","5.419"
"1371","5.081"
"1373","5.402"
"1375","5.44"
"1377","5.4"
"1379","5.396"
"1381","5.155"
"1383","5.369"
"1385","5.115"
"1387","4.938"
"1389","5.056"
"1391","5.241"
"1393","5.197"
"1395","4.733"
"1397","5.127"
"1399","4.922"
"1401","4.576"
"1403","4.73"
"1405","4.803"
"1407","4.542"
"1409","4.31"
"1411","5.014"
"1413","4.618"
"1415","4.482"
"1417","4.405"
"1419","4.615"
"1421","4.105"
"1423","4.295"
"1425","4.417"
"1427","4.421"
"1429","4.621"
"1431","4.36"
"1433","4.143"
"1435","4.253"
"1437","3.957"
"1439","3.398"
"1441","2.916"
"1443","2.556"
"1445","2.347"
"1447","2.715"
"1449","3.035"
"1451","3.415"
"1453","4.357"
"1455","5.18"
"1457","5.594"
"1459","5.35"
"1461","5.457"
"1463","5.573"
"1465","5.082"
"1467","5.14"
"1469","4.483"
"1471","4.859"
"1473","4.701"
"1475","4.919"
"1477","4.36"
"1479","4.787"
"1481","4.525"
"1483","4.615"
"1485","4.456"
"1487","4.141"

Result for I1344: 4.87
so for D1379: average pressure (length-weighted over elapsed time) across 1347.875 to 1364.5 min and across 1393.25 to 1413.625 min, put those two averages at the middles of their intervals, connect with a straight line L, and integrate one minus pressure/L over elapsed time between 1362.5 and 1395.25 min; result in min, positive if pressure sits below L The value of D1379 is -2.8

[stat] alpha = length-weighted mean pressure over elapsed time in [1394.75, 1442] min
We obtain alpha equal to 4.4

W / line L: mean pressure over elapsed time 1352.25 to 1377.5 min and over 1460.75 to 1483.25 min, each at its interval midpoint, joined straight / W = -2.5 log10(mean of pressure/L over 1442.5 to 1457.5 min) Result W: 0.330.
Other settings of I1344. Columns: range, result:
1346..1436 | 4.84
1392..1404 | 4.88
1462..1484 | 4.82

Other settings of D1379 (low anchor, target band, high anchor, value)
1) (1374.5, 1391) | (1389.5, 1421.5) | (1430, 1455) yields -1.1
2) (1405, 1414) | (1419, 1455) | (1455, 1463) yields 9.1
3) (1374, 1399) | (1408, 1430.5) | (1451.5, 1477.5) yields 2.7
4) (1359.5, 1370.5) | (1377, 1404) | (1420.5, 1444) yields -2.2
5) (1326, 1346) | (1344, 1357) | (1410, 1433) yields -0.4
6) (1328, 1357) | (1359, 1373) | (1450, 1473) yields -0.9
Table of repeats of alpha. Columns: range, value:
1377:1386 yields 5.27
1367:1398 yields 5.21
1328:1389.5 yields 4.99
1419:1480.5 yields 4.3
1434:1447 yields 3.2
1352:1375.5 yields 5.06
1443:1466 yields 4.29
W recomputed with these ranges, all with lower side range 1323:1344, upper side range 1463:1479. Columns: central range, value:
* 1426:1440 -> 0.16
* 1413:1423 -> 0.09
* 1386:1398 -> -0.06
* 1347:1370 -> -0.05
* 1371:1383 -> -0.12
